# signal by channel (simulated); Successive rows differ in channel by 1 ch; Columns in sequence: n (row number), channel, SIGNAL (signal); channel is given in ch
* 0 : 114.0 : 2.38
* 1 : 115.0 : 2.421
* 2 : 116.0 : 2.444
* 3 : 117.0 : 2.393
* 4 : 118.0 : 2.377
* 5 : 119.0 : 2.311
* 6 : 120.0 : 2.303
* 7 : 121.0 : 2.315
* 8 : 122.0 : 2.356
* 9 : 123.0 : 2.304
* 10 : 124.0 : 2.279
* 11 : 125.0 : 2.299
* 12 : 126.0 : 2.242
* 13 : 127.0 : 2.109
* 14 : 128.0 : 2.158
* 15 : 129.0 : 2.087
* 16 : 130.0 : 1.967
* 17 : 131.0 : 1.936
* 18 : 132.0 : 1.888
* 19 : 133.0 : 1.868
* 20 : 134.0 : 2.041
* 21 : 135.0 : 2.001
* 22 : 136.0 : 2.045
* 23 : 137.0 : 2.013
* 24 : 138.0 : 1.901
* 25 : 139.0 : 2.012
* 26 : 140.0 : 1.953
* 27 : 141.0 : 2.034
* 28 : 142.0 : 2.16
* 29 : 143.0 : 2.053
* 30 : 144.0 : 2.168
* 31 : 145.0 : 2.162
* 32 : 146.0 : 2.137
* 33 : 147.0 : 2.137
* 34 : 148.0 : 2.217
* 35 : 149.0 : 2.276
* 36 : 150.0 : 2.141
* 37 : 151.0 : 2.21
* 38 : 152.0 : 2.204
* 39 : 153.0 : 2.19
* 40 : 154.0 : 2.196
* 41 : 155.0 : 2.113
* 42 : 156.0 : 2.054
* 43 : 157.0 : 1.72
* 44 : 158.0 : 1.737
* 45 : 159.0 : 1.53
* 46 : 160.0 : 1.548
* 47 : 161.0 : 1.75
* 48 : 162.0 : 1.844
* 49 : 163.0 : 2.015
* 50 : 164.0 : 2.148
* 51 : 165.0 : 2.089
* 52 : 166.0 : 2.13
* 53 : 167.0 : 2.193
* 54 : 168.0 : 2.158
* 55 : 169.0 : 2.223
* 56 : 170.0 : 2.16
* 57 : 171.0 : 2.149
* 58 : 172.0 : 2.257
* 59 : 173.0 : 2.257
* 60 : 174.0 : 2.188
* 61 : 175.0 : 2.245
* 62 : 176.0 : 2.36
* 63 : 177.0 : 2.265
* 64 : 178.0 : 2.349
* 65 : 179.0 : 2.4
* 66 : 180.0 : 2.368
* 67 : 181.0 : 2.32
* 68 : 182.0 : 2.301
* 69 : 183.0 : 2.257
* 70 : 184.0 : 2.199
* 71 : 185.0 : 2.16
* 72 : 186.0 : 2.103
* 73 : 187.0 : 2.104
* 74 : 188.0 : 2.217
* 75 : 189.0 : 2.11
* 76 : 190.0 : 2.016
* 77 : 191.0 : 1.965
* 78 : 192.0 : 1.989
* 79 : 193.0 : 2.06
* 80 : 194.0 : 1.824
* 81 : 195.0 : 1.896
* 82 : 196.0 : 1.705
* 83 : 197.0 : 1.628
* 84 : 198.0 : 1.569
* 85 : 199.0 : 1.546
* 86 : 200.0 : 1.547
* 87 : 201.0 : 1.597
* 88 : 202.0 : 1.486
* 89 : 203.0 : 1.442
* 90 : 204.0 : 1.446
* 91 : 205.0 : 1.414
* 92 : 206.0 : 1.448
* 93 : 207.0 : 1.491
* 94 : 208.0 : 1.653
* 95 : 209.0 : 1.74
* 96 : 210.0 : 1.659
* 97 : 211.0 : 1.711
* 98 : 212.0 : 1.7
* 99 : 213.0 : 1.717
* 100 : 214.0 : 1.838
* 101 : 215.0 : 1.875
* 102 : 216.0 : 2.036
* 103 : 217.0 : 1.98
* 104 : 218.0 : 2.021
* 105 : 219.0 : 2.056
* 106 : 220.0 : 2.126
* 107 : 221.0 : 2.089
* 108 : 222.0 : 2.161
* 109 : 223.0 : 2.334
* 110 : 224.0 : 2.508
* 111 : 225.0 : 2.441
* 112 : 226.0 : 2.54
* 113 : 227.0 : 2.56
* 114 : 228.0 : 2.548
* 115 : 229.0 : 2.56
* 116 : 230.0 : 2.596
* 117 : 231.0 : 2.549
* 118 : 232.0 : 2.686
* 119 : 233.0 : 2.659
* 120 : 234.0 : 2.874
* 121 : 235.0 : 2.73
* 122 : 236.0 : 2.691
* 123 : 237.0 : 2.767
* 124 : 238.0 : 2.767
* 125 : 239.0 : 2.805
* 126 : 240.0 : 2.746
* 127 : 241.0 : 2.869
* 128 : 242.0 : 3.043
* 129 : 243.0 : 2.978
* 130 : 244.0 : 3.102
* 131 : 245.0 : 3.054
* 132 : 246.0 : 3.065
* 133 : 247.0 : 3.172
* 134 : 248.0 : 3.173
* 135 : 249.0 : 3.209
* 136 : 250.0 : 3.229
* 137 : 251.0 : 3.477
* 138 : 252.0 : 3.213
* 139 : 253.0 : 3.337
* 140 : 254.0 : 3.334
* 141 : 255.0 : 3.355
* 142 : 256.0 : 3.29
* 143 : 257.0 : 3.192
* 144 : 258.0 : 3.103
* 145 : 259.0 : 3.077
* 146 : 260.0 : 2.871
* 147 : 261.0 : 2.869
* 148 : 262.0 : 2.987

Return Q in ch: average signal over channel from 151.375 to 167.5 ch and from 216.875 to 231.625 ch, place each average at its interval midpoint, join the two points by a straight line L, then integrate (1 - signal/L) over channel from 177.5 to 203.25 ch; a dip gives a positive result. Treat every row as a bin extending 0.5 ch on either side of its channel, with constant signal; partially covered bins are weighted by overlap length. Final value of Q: 2.05 ch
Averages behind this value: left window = 1.97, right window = 2.35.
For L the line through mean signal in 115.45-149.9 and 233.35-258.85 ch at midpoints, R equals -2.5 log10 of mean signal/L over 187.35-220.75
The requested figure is 0.46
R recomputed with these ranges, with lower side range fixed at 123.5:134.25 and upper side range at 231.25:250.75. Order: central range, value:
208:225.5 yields 0.351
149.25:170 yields 0.149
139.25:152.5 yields 0.035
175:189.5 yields 0.107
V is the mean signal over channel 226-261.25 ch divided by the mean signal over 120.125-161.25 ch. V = 1.43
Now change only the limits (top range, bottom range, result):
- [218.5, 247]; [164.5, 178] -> 1.20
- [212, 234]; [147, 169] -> 1.12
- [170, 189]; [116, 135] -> 1.03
